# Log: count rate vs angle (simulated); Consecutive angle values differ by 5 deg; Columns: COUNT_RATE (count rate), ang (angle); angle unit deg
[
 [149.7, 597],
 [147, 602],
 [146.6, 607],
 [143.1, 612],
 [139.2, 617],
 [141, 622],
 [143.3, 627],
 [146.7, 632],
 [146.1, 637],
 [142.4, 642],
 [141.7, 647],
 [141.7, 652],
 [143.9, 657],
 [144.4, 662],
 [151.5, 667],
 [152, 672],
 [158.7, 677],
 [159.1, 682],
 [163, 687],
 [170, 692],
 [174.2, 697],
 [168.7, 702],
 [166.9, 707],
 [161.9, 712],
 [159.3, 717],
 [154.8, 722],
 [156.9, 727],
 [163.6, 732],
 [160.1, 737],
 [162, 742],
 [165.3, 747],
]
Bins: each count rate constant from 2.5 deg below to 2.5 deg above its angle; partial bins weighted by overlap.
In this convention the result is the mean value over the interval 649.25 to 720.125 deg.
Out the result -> 158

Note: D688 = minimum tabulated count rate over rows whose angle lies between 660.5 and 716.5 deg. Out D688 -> 144.4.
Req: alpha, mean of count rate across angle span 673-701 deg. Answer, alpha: 165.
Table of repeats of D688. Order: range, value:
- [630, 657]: 141.7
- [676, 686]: 158.7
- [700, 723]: 154.8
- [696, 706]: 168.7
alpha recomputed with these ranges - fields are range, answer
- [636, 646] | 144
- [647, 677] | 147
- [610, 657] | 143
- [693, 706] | 171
